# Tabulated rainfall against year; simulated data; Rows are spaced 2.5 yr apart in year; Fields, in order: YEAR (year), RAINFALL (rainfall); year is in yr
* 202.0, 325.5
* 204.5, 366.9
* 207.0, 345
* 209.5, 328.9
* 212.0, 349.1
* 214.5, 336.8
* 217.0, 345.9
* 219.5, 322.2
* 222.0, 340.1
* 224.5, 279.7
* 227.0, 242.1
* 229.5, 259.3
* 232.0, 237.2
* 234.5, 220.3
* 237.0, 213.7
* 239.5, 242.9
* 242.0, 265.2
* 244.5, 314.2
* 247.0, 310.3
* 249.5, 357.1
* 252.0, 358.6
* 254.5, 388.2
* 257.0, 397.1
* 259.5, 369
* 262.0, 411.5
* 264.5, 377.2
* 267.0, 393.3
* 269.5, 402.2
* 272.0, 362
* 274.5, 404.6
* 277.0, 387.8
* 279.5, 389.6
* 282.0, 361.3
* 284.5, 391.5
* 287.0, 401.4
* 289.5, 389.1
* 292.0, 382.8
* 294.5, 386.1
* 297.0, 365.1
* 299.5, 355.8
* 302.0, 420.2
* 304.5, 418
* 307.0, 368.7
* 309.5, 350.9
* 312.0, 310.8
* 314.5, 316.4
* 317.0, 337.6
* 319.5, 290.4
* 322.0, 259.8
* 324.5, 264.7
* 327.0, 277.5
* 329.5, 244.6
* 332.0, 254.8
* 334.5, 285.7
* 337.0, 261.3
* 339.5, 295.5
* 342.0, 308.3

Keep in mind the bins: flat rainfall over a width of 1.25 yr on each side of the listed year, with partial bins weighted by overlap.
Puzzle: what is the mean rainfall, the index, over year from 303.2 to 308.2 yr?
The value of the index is 394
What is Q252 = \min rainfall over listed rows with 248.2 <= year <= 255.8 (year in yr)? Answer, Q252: 357.1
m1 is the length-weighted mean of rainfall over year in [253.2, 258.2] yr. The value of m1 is 392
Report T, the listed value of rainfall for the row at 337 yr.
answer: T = 261.3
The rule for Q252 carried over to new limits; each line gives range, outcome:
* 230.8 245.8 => 213.7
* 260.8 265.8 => 377.2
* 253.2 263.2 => 369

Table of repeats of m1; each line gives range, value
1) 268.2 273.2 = 382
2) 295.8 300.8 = 361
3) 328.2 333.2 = 250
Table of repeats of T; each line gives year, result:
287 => 401.4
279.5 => 389.6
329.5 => 244.6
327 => 277.5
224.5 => 279.7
